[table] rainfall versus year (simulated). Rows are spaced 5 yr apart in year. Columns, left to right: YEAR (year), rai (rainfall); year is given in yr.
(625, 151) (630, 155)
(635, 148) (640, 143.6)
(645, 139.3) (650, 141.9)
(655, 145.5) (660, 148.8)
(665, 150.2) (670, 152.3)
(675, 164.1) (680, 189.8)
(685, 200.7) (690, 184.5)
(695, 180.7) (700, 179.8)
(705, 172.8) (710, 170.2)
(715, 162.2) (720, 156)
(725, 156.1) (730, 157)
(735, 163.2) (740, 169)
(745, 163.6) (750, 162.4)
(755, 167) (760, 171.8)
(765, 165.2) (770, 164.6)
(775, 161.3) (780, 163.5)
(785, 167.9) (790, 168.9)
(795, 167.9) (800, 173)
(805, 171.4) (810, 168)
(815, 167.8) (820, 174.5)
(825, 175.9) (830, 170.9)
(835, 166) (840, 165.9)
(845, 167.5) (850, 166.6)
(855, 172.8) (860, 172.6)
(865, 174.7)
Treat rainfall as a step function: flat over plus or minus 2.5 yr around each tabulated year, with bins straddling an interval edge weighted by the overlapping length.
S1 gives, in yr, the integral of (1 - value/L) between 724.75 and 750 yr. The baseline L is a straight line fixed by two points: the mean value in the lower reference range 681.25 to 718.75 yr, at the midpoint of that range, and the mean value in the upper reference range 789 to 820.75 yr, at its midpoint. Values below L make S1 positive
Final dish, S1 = 1.9 yr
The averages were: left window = 178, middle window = 162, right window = 170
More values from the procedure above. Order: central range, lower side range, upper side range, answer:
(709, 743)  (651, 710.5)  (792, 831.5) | 1.7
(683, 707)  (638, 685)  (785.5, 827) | -3.7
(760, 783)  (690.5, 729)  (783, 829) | 0.7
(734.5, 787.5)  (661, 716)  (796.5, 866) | 1.9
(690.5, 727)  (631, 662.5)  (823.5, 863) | -4.0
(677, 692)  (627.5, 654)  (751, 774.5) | -3.7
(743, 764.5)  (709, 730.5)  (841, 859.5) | -0.5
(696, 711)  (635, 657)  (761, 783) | -2.2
